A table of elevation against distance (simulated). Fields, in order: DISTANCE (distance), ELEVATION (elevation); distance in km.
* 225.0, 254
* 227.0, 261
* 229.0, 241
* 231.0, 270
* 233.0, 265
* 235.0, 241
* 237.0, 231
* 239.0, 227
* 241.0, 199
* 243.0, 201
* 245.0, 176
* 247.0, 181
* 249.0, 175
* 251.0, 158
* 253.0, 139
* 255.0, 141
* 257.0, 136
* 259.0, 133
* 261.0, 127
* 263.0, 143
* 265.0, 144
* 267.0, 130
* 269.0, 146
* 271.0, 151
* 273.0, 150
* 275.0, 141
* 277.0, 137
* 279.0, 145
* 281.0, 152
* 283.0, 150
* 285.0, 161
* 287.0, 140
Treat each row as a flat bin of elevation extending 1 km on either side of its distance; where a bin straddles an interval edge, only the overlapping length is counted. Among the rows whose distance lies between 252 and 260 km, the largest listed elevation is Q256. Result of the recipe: 141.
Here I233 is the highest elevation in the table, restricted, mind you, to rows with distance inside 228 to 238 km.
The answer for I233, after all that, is 270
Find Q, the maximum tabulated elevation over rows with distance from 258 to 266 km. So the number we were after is 144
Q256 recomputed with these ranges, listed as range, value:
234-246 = 241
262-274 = 151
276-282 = 152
